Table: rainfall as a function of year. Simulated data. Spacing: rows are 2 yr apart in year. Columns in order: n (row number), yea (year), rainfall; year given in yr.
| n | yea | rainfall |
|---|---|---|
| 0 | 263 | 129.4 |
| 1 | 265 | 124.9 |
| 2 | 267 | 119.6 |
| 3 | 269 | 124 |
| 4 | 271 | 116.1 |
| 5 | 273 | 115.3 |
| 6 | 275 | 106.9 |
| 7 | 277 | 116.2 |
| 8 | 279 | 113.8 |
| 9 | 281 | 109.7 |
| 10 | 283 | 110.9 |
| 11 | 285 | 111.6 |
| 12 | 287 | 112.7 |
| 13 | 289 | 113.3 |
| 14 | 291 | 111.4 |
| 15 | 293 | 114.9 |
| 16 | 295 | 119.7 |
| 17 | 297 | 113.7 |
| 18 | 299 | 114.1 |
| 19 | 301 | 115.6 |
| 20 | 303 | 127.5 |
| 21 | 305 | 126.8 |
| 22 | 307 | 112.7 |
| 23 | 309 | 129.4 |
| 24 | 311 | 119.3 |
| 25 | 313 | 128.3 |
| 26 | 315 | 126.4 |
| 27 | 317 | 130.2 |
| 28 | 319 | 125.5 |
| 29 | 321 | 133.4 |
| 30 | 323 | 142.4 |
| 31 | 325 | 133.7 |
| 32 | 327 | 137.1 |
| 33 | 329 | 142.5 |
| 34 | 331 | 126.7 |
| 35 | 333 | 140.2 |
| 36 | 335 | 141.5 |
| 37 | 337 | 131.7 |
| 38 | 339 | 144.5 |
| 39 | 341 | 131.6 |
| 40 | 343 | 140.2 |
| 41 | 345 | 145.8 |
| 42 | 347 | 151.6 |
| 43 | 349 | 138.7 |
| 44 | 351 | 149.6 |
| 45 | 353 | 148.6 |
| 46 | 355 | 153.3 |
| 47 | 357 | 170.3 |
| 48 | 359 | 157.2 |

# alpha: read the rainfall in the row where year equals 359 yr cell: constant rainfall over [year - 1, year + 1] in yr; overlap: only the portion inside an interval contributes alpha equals 157.2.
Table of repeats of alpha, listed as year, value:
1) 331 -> 126.7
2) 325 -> 133.7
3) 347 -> 151.6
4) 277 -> 116.2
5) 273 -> 115.3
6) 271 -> 116.1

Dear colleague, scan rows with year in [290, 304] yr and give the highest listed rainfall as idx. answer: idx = 127.5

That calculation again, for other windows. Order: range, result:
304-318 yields 130.2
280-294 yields 114.9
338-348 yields 151.6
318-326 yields 142.4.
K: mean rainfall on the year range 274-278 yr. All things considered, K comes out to 112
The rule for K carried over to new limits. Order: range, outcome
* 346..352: 147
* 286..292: 112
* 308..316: 126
